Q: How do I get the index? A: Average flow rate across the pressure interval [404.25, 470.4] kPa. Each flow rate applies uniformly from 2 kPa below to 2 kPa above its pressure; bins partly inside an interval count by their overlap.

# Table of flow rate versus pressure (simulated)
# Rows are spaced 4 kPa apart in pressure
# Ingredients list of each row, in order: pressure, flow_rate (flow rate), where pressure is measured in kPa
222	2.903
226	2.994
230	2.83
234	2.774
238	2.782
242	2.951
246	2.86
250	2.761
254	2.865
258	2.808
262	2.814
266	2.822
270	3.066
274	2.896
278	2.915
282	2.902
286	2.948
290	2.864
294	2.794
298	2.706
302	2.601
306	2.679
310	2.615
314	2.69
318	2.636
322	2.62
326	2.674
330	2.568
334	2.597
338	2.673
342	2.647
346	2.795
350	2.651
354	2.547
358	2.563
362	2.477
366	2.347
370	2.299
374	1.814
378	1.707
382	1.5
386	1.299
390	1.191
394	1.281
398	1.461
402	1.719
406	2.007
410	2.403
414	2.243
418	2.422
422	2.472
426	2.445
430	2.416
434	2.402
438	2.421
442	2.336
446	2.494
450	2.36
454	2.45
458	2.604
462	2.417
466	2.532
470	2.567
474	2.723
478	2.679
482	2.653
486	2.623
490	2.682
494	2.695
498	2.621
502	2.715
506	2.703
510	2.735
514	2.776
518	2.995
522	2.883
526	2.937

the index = 2.41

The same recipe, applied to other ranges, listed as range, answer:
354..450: 2.09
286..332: 2.69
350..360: 2.57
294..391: 2.39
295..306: 2.67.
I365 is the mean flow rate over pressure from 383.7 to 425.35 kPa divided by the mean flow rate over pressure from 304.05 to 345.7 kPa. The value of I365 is 0.71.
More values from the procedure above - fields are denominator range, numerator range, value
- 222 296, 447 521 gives 0.92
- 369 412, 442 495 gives 1.52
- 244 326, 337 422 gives 0.75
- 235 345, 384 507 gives 0.84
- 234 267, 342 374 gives 0.88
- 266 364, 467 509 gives 0.98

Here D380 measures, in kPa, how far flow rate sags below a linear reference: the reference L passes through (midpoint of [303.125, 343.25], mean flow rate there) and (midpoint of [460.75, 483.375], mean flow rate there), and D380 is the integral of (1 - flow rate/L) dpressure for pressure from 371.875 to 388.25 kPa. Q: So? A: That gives 6.5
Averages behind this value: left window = 2.64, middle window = 1.58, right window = 2.6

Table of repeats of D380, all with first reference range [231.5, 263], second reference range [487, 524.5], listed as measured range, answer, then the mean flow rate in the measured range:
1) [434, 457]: 2.9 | 2.42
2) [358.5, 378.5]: 4.3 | 2.19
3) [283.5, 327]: 1.5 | 2.71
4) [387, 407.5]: 9.4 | 1.51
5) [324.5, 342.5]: 1.1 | 2.63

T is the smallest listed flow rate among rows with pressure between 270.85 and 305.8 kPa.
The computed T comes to 2.601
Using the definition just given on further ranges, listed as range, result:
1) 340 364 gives 2.477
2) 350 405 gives 1.191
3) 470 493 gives 2.567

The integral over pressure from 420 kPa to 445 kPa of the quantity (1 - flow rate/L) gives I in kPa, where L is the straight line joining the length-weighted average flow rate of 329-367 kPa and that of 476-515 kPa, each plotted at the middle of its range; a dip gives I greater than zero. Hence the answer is 2.2 kPa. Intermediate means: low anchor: 2.59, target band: 2.42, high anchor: 2.69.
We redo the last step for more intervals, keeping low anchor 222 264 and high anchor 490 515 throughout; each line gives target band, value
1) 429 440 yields 1.3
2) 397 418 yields 5.5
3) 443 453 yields 1.1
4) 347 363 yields 1.2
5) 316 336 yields 1.3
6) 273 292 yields -0.5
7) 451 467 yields 1.4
